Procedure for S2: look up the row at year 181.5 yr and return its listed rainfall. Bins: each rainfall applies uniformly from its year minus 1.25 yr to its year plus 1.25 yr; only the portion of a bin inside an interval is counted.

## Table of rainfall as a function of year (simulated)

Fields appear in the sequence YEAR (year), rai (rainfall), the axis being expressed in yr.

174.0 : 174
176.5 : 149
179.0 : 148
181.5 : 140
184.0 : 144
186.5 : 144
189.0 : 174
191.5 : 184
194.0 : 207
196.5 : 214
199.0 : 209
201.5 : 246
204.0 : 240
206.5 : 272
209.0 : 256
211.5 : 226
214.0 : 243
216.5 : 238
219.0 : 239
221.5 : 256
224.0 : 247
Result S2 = 140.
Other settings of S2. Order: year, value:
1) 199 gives 209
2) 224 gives 247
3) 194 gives 207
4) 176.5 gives 149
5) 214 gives 243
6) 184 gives 144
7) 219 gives 239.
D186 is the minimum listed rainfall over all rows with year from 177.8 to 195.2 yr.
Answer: 140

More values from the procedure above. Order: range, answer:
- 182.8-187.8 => 144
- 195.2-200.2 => 209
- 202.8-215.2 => 226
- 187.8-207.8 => 174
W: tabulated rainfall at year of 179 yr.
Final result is 148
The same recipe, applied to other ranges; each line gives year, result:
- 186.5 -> 144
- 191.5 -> 184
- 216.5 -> 238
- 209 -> 256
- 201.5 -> 246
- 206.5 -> 272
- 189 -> 174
